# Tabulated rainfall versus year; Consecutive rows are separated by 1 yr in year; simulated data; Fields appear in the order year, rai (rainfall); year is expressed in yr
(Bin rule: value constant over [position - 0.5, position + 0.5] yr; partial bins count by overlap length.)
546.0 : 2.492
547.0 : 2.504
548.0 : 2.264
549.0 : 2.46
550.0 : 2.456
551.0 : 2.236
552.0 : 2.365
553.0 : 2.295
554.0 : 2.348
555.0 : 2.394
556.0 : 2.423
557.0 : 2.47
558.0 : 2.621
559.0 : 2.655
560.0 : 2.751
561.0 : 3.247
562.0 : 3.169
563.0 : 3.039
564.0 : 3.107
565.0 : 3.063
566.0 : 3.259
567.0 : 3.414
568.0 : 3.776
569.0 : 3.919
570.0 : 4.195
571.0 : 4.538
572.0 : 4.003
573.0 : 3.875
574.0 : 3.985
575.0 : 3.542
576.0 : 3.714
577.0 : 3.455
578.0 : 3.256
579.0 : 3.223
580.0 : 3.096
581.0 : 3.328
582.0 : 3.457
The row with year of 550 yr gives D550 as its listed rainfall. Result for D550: 2.456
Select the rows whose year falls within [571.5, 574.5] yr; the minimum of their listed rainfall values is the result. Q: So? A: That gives 3.875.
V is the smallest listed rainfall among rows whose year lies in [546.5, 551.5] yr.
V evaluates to 2.236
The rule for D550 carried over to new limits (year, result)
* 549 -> 2.46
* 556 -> 2.423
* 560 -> 2.751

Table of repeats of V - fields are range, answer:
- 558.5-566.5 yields 2.655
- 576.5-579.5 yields 3.223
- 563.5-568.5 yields 3.063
